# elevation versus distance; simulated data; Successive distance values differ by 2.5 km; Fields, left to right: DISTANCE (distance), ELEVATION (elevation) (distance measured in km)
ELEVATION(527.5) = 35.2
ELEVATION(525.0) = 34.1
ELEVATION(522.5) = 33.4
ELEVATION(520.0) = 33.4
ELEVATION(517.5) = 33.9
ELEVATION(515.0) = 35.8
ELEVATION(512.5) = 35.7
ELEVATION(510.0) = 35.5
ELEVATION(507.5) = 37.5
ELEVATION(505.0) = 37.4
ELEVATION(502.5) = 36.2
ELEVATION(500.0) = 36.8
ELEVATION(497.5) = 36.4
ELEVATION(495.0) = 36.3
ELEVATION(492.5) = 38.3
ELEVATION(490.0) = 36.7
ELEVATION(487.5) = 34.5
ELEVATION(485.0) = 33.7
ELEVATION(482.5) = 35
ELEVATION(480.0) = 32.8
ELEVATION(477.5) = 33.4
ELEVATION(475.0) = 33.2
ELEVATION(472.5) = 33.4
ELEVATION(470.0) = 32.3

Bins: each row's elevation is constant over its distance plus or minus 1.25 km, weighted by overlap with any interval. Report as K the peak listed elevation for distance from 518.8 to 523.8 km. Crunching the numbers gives 33.4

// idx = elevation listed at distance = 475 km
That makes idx 33.2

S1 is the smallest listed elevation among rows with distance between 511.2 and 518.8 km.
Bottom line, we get 33.9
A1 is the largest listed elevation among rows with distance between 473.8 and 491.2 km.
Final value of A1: 36.7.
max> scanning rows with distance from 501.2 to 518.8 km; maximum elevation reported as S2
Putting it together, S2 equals 37.5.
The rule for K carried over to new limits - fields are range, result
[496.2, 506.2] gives 37.4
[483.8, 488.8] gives 34.5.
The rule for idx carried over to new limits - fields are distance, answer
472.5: 33.4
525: 34.1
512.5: 35.7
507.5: 37.5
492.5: 38.3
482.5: 35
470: 32.3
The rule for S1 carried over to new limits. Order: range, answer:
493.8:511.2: 35.5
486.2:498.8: 34.5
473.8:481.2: 32.8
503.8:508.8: 37.4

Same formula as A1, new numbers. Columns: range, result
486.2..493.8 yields 38.3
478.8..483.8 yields 35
